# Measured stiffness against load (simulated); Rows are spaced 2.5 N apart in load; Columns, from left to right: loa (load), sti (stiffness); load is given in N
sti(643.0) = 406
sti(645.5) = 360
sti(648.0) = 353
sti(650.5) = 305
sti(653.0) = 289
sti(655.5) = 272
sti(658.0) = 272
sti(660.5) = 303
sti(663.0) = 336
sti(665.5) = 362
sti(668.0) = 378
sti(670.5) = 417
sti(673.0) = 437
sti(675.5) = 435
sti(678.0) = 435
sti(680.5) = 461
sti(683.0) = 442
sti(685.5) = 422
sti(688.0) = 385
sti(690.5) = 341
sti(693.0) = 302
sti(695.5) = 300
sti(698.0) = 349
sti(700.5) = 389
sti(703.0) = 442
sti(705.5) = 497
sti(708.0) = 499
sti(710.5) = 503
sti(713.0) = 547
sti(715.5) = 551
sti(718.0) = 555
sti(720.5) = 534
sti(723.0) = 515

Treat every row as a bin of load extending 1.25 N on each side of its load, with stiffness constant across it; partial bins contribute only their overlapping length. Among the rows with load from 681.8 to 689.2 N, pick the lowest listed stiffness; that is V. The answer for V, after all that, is 385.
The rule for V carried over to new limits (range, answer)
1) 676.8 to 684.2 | 435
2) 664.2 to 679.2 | 362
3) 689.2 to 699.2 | 300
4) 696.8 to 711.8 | 349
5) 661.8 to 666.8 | 336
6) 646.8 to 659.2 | 272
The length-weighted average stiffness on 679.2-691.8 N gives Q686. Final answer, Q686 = 410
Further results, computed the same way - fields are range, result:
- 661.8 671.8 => 374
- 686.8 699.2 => 335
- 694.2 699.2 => 324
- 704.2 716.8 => 519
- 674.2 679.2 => 435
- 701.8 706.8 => 470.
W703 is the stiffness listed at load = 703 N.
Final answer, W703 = 442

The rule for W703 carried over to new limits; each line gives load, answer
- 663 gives 336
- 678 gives 435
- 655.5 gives 272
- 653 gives 289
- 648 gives 353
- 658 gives 272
